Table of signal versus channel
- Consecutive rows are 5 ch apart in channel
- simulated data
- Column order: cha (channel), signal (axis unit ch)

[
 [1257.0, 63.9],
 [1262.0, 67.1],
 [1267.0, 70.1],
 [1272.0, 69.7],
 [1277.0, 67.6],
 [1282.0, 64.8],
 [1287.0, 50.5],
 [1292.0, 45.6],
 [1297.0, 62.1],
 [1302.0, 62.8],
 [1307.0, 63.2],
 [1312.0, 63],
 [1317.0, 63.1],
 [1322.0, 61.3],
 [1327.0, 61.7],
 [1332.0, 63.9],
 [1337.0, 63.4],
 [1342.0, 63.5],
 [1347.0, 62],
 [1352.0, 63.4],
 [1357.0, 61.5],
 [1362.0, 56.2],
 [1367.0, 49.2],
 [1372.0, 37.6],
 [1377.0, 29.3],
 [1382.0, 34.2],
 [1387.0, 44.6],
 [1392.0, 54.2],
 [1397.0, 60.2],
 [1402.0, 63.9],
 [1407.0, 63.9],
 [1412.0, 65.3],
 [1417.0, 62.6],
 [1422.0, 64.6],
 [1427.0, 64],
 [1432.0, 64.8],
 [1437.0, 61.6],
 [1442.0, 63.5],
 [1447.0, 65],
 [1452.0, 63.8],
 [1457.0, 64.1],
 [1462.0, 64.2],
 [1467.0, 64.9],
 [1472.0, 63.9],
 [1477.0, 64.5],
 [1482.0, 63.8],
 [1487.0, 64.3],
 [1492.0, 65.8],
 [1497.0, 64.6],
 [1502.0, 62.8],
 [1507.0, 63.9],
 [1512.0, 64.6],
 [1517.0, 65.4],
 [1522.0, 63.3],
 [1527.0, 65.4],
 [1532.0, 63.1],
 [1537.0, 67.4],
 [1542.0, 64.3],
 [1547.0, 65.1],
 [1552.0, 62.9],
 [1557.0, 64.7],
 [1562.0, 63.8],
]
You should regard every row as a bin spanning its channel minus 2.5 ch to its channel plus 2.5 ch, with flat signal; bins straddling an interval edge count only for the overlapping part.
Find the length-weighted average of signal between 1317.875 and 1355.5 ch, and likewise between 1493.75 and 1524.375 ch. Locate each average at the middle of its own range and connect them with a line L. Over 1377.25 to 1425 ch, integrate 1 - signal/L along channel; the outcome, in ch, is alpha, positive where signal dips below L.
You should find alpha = 5.6 ch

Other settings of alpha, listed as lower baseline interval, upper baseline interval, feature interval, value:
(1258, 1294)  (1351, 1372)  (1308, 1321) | -0.8 ch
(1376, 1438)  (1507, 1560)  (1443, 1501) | -3.4 ch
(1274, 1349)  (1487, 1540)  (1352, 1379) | 5.9 ch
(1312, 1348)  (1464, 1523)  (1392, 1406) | 0.6 ch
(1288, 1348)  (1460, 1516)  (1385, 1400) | 2.1 ch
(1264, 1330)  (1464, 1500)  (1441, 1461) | 0.0 ch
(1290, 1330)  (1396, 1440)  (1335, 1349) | -0.3 ch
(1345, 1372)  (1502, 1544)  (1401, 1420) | -1.6 ch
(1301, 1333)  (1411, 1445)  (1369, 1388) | 8.2 ch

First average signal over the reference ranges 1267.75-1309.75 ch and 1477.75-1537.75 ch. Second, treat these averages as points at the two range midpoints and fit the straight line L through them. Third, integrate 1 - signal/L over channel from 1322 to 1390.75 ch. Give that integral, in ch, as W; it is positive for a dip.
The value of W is 9.63 ch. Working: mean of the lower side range 61.2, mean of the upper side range 64.4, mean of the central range 53.4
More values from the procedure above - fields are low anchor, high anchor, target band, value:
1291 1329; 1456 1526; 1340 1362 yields -0.1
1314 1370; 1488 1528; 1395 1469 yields -1.3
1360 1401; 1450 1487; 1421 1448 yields -3.1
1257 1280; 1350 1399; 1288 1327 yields 0.6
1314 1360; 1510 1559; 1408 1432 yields -0.3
